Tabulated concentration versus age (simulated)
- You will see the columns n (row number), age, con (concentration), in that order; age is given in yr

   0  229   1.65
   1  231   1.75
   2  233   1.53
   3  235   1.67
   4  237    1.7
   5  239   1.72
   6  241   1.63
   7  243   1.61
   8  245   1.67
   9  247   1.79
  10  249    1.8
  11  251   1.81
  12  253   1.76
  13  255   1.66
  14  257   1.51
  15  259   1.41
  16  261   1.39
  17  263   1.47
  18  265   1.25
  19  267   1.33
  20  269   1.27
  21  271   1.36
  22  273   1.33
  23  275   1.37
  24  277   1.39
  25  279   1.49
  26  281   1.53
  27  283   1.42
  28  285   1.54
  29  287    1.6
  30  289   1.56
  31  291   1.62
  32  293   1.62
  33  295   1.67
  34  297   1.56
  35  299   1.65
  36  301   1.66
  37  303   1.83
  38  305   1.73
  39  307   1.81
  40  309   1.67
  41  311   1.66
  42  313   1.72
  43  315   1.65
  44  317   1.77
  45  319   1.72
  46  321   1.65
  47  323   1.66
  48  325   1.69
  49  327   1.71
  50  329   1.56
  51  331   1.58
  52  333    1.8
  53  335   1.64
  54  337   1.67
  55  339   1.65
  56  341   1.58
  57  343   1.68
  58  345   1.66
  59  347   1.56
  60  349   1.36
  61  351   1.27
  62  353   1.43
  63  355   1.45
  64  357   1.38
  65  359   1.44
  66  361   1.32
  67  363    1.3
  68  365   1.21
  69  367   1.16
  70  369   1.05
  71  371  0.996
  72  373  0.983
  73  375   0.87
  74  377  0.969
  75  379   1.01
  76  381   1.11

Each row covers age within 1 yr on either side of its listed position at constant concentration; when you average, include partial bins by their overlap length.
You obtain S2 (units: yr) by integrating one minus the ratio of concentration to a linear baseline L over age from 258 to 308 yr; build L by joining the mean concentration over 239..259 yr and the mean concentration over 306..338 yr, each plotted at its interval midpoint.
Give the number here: 5.0 yr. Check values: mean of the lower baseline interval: 1.68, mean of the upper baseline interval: 1.69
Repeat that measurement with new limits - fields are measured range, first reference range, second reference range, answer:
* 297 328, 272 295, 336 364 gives -4.3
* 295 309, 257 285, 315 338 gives -1.3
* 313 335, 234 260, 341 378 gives -4.2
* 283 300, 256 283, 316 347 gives -1.2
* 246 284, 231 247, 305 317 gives 4.2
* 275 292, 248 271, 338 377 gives -0.6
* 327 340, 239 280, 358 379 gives -4.2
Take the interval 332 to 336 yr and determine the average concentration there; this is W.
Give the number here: 1.72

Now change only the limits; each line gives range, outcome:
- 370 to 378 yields 0.955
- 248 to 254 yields 1.79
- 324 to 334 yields 1.67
